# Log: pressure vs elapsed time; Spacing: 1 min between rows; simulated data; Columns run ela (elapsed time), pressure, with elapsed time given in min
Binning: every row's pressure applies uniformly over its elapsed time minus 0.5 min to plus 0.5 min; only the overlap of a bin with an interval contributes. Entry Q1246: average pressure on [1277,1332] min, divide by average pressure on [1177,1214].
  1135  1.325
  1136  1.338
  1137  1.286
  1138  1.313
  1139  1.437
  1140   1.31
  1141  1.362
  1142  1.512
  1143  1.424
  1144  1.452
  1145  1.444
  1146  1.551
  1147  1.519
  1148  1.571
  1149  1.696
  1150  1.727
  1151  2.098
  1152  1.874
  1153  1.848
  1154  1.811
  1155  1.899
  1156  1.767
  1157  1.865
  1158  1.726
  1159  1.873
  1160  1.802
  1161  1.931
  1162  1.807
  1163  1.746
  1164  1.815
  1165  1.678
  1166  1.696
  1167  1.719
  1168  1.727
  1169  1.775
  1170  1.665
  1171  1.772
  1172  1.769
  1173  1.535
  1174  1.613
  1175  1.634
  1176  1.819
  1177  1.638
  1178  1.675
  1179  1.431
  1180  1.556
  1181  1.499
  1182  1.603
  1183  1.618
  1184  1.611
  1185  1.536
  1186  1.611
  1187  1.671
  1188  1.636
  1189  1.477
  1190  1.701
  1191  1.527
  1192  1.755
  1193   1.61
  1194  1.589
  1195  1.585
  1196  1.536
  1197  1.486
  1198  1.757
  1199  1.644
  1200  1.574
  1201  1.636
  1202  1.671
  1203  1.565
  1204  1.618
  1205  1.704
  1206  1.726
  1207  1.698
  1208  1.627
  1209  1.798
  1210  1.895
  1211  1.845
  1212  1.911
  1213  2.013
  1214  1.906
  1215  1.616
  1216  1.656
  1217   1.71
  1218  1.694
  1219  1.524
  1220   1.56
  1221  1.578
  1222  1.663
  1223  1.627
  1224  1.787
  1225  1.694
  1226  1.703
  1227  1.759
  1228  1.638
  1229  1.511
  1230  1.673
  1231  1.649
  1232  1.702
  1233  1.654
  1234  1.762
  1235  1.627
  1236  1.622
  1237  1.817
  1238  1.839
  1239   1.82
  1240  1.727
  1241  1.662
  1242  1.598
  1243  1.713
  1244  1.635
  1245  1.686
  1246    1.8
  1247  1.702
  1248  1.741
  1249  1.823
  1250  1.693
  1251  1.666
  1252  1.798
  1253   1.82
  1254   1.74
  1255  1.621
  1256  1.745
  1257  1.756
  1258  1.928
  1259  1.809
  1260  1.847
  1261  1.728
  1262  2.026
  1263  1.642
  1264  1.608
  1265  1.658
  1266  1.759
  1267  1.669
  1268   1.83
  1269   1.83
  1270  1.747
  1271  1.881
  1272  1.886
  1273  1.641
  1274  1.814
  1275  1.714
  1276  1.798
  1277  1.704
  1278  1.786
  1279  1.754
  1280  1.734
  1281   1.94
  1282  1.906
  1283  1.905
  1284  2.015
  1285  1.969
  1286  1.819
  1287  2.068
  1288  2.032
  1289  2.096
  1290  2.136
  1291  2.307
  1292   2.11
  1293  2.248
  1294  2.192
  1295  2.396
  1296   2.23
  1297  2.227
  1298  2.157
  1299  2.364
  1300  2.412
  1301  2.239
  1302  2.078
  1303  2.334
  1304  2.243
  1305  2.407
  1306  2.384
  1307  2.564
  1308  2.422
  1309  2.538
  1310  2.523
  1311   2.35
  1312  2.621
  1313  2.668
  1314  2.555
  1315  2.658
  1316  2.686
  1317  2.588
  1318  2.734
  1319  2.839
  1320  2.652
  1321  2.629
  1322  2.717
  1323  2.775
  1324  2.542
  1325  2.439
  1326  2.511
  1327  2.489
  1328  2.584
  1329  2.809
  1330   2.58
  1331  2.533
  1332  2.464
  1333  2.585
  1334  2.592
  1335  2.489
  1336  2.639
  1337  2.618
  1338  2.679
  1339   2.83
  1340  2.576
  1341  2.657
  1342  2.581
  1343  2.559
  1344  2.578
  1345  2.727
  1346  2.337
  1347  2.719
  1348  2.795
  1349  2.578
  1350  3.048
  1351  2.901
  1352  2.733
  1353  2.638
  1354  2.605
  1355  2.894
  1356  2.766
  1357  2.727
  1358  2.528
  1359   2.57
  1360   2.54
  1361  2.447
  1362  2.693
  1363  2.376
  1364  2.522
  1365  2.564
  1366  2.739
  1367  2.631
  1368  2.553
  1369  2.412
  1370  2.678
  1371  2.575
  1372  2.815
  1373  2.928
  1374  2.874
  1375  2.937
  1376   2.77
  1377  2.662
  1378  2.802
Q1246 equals 1.4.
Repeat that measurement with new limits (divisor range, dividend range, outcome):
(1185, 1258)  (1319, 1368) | 1.56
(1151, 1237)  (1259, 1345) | 1.34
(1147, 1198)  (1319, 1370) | 1.55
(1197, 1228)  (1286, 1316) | 1.37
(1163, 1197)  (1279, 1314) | 1.36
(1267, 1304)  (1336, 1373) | 1.32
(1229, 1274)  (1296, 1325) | 1.43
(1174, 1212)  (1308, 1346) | 1.59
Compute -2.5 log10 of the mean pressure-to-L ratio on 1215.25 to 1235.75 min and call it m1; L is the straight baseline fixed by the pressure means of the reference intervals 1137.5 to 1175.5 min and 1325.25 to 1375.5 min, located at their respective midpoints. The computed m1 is 0.22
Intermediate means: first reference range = 1.68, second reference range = 2.64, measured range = 1.66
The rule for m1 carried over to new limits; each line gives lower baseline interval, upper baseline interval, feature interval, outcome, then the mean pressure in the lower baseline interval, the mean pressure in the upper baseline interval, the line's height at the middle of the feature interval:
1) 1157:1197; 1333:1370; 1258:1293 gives 0.19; 1.67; 2.63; 2.21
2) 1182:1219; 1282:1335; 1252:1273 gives 0.18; 1.67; 2.4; 2.09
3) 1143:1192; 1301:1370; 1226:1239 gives 0.20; 1.69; 2.59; 2.04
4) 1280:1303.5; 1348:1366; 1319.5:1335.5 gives -0.07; 2.13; 2.66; 2.42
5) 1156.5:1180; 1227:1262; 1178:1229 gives 0.04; 1.72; 1.73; 1.72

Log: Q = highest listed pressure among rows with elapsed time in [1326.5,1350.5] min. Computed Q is 3.048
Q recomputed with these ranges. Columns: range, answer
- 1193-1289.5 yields 2.096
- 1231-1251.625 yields 1.839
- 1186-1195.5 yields 1.755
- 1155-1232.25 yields 2.013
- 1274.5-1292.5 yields 2.307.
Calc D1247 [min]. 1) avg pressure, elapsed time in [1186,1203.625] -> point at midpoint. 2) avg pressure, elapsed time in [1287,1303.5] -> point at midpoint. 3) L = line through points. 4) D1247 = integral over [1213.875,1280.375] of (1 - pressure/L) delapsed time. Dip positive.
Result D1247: 6.9 min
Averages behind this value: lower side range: 1.61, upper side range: 2.22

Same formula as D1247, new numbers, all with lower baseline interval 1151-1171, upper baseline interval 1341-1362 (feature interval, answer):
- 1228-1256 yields 5.94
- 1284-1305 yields 1.94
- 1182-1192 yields 1.61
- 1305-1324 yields -0.78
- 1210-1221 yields 1.62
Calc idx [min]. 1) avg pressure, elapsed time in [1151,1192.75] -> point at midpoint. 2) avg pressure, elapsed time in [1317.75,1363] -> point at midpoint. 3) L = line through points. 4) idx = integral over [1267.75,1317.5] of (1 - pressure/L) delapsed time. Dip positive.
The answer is 4.8 min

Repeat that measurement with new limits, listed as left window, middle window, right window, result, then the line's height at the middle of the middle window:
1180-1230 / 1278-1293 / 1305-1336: 2.06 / 2.3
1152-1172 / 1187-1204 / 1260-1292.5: 1.85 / 1.81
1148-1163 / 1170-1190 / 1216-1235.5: 1.68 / 1.77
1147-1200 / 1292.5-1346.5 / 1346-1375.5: -1.21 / 2.46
